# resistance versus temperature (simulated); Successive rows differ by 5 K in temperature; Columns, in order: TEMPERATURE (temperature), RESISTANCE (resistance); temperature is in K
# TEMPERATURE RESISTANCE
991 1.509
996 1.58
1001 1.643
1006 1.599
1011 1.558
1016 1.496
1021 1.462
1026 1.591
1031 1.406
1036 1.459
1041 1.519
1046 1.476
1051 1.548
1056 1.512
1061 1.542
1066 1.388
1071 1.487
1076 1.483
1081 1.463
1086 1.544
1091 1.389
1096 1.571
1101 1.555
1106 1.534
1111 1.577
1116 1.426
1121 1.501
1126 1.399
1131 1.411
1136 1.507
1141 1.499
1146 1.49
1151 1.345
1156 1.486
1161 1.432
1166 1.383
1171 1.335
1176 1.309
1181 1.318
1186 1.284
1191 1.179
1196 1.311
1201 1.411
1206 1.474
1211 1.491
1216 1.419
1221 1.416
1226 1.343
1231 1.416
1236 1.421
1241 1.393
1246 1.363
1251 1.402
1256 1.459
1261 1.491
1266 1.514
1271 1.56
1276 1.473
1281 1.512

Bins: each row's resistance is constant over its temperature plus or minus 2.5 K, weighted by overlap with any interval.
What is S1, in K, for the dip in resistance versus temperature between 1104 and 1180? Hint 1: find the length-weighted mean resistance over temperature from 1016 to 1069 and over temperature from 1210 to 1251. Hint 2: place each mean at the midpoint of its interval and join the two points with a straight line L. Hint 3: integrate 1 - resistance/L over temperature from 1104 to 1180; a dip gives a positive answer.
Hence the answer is 0.3 K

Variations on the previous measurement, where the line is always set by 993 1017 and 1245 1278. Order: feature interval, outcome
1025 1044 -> 0.98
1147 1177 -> 2.42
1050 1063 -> 0.21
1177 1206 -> 3.56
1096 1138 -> 1.05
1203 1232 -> 1.22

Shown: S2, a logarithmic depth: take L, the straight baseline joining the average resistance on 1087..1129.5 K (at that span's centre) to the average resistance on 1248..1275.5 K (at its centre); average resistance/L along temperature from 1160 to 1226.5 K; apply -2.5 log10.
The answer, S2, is 0.09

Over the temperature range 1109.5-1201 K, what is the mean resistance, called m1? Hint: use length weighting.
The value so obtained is 1.4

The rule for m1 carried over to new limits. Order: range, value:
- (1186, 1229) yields 1.38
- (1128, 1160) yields 1.45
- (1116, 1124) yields 1.47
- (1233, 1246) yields 1.4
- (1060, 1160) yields 1.48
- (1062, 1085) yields 1.47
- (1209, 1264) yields 1.42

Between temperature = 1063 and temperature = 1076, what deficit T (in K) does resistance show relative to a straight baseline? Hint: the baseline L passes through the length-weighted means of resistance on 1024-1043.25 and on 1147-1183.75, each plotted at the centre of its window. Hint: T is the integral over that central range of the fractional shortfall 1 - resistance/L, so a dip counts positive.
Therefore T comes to 0.08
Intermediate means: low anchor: 1.49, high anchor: 1.38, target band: 1.45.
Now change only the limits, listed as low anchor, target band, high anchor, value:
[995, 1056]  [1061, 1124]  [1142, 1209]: -1.66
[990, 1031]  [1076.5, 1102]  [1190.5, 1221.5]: -0.22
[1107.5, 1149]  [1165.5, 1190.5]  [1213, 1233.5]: 2.22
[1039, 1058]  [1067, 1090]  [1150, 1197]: -0.14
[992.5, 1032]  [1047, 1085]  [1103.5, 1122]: 0.90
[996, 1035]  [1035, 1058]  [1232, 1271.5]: 0.28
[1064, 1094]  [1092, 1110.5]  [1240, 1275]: -1.03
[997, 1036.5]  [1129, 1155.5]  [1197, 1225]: 0.22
